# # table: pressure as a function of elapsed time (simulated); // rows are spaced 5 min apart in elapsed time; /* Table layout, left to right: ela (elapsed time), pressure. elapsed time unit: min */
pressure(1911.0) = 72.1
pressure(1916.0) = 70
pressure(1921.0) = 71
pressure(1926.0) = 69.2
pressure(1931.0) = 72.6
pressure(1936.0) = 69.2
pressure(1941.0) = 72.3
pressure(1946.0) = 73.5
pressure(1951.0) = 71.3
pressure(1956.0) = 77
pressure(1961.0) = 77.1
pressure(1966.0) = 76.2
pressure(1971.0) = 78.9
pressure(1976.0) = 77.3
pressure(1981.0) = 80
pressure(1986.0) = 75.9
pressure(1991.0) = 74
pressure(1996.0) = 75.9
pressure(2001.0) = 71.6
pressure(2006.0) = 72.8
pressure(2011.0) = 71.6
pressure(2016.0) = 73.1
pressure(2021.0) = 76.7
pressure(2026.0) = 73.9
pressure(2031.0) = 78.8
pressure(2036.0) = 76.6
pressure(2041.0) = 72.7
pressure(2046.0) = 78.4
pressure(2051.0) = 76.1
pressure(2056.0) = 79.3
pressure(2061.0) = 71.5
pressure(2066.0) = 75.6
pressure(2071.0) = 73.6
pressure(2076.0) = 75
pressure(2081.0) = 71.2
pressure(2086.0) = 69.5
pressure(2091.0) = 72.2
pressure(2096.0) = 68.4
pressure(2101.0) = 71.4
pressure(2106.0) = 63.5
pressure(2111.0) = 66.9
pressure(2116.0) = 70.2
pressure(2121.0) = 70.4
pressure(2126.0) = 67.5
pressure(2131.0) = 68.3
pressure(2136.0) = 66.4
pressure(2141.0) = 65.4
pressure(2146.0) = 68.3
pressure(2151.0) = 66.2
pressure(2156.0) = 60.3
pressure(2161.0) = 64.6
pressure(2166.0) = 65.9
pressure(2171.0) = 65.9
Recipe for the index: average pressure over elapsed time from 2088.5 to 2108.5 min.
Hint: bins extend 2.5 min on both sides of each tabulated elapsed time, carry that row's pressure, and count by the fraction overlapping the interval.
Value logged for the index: 68.9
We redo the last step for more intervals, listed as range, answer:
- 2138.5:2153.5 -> 66.6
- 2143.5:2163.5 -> 64.8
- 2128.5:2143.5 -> 66.7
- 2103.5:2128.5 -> 67.7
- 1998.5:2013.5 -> 72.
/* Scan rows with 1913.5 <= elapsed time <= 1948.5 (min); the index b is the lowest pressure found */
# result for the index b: 69.2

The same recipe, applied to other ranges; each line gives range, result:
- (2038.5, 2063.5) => 71.5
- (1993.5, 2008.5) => 71.6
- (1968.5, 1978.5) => 77.3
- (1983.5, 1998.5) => 74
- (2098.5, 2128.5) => 63.5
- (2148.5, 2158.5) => 60.3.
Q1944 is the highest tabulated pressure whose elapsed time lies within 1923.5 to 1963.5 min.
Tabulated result 77.1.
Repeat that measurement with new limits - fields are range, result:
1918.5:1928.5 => 71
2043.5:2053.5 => 78.4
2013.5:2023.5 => 76.7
